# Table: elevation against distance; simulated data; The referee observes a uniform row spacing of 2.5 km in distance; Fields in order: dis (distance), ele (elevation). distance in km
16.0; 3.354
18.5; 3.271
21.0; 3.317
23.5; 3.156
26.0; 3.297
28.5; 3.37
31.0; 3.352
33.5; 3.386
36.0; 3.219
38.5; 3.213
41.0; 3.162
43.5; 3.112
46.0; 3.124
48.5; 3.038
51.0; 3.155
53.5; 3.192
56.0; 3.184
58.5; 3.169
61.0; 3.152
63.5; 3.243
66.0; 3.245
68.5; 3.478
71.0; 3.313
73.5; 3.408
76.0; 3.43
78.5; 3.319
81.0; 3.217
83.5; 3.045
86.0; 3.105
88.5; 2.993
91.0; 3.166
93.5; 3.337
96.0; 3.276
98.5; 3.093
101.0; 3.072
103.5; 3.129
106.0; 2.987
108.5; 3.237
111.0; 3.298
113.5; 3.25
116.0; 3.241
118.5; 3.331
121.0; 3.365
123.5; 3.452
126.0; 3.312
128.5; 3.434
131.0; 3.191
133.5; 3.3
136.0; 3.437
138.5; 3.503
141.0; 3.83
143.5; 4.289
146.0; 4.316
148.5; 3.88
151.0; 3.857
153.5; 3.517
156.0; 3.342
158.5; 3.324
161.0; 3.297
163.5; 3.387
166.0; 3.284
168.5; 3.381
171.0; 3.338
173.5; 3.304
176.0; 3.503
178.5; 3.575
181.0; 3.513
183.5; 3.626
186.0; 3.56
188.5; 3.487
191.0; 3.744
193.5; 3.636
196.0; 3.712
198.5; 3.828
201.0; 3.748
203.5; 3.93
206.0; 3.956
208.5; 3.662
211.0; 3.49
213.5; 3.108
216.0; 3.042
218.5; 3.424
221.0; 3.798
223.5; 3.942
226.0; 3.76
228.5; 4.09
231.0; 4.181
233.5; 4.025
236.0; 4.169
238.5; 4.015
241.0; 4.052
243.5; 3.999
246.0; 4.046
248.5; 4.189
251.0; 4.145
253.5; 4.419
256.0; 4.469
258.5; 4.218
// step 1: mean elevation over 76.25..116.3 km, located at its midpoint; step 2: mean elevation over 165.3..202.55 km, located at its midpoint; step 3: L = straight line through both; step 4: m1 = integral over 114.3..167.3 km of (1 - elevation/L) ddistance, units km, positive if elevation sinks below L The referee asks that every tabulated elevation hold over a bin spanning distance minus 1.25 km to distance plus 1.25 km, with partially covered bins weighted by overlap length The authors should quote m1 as -2.3 km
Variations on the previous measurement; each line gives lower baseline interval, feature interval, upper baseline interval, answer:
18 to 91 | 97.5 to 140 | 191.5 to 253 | 2.3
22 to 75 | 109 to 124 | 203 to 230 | 0.4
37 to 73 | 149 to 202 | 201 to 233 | 0.8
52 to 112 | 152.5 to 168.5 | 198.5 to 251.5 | 0.9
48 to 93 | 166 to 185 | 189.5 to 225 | 0.5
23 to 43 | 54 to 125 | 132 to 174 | 3.6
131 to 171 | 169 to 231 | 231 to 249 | 3.6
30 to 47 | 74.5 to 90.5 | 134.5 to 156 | 1.3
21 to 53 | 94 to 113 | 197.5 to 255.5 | 1.6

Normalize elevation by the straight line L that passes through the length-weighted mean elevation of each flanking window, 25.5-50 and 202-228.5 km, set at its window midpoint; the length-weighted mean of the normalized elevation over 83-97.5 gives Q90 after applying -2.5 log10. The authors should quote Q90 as 0.06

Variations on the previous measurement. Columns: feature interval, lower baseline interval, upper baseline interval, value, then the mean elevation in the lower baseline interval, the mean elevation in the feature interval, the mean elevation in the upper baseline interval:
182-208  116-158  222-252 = 0.037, 3.57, 3.72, 4.05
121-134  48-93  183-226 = 0.017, 3.22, 3.34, 3.63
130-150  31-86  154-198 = -0.099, 3.23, 3.73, 3.48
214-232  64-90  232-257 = 0.090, 3.25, 3.72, 4.15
